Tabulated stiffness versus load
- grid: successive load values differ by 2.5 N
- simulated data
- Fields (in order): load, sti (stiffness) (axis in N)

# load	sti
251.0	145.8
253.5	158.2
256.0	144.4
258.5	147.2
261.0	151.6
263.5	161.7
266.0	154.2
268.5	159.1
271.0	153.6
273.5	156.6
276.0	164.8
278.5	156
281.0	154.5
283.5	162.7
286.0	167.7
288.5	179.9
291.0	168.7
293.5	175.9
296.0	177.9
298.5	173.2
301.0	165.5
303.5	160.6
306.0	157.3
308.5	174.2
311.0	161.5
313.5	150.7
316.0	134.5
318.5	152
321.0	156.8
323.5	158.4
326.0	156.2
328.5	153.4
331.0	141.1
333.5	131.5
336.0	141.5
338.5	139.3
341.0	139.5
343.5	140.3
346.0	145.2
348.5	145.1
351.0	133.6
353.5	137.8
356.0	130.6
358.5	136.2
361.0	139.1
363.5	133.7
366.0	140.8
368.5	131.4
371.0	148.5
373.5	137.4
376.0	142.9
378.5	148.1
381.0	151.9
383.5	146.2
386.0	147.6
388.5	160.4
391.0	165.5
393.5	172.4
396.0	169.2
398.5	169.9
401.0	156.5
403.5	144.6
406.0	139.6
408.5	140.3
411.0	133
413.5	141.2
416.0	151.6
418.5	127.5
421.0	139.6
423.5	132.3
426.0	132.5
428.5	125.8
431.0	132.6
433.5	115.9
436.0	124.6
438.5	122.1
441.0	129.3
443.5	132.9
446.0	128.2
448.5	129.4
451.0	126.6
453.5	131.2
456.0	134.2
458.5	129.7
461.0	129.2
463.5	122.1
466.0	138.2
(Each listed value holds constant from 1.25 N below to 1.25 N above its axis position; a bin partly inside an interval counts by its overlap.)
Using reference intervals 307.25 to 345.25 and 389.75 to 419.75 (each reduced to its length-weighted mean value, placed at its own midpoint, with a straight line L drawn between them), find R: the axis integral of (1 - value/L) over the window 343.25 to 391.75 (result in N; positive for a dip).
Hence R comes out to 2.2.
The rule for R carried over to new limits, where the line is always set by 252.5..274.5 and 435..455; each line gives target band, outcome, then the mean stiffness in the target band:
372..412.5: -4.7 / 152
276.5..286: -0.5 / 160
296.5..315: -1.9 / 163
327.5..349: 0.3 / 142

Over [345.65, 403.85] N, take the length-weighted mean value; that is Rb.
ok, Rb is 147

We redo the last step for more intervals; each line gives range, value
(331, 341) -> 138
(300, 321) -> 157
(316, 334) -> 150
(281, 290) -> 168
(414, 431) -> 135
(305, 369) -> 145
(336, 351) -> 141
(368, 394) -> 150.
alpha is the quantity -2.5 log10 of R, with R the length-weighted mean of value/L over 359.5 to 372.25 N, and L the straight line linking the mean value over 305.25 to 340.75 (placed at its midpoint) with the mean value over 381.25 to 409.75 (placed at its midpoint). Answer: 0.11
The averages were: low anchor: 150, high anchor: 156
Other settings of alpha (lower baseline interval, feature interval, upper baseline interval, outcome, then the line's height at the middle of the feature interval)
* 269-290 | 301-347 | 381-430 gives 0.05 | 157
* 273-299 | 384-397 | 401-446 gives -0.14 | 142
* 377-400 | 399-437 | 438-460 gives 0.06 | 145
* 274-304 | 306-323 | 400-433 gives 0.04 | 161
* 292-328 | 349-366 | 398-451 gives 0.11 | 150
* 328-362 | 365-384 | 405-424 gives -0.03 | 139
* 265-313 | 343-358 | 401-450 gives 0.09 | 150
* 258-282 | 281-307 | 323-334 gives -0.10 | 153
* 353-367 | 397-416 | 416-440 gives -0.12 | 132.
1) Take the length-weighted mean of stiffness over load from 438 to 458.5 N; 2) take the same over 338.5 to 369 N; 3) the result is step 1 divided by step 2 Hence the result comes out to 0.94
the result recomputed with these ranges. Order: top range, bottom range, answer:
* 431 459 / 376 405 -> 0.82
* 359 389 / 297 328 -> 0.91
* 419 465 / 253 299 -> 0.80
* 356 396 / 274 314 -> 0.89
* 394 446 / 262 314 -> 0.84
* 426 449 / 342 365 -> 0.92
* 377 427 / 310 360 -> 1.03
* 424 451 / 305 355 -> 0.86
